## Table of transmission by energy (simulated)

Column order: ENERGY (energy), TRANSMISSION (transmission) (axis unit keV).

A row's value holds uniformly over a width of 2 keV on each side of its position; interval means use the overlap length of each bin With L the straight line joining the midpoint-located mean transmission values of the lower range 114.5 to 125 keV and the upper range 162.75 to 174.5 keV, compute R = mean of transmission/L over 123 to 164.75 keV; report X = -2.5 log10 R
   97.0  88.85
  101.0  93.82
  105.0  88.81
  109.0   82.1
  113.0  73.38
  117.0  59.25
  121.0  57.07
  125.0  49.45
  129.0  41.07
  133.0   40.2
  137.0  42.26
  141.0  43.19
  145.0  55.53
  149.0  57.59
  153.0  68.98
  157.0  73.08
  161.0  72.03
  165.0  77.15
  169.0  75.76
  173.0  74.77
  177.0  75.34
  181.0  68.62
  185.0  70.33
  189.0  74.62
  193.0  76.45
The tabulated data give 0.21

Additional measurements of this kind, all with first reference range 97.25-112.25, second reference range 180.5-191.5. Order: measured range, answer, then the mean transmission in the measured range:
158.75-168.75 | 0.02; 74.8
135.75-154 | 0.44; 53.1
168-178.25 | -0.02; 75.2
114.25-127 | 0.44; 56.3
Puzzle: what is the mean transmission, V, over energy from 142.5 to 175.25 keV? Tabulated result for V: 69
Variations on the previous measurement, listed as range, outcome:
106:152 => 55.7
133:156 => 53.2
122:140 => 44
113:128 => 56.7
